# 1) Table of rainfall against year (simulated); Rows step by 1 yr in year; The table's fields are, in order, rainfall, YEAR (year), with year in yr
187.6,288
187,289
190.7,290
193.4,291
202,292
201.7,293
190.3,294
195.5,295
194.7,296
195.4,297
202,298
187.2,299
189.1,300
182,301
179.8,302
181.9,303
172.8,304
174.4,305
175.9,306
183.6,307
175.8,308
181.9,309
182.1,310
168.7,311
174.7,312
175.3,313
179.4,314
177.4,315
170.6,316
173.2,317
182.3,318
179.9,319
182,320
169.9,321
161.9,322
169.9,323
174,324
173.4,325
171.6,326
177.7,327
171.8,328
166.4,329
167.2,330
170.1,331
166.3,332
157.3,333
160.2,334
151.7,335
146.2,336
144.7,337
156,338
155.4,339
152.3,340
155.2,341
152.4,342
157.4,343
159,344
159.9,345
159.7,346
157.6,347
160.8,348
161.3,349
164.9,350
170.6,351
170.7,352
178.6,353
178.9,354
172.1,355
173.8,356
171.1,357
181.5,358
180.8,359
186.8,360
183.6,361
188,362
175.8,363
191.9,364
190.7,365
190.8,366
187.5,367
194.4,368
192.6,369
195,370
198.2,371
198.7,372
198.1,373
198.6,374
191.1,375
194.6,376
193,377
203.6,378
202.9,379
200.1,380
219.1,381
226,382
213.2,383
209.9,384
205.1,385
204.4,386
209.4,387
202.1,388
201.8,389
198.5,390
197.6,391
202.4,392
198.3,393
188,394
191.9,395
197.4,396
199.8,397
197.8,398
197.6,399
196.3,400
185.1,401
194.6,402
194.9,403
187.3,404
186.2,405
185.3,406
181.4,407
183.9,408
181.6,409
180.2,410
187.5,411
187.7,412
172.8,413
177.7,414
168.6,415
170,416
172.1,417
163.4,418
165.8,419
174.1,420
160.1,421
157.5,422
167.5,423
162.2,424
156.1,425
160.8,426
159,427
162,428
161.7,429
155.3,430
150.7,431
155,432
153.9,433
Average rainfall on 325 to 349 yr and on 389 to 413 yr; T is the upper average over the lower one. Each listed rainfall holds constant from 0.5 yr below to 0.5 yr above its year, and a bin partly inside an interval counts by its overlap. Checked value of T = 1.19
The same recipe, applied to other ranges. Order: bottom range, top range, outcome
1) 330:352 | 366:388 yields 1.27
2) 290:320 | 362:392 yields 1.09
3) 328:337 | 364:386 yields 1.25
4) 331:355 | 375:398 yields 1.26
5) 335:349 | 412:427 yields 1.07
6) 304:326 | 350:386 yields 1.09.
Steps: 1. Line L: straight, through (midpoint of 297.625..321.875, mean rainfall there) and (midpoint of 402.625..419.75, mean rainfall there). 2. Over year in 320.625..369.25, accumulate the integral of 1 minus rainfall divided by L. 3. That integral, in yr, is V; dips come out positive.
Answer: 2.6 yr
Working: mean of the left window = 179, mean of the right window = 179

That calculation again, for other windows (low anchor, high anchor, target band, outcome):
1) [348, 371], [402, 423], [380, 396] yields -2.3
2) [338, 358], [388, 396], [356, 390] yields -2.4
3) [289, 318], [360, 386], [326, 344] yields 2.9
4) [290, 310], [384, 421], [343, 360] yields 1.7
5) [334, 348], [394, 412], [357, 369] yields -1.4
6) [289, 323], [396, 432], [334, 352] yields 2.3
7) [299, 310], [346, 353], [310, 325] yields 0.1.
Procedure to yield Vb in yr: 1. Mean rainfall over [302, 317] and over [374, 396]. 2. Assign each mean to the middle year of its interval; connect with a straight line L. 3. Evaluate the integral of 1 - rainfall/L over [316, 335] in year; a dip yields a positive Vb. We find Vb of 1.23 yr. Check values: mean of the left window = 177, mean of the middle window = 170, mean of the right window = 202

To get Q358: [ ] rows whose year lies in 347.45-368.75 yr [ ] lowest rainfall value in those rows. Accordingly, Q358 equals 160.8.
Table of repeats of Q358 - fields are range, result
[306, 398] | 144.7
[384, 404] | 185.1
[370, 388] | 191.1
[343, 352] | 157.4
